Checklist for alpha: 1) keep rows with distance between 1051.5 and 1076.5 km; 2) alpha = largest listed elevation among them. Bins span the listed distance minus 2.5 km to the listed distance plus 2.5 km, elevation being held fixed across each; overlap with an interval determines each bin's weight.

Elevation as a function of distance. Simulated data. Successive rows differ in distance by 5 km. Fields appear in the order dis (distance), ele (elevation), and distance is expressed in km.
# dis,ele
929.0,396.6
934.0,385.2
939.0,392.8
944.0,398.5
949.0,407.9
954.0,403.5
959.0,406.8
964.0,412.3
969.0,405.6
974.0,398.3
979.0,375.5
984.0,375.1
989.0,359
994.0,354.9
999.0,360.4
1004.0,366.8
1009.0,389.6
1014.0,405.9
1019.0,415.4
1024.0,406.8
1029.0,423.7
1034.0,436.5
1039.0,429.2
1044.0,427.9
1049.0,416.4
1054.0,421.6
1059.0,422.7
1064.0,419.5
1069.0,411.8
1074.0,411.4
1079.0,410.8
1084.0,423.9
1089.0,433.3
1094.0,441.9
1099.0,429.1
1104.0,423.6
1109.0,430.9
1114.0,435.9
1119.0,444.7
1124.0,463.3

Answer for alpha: 422.7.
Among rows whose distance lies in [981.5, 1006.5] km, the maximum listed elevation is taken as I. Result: 375.1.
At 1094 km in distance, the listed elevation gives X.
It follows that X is 441.9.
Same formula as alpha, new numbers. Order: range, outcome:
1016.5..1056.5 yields 436.5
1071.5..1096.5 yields 441.9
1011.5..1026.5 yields 415.4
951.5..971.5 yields 412.3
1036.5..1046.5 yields 429.2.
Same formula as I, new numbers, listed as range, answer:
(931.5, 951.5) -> 407.9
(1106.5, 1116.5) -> 435.9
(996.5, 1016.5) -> 405.9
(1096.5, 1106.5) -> 429.1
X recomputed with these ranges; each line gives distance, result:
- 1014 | 405.9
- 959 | 406.8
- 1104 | 423.6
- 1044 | 427.9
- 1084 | 423.9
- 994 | 354.9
